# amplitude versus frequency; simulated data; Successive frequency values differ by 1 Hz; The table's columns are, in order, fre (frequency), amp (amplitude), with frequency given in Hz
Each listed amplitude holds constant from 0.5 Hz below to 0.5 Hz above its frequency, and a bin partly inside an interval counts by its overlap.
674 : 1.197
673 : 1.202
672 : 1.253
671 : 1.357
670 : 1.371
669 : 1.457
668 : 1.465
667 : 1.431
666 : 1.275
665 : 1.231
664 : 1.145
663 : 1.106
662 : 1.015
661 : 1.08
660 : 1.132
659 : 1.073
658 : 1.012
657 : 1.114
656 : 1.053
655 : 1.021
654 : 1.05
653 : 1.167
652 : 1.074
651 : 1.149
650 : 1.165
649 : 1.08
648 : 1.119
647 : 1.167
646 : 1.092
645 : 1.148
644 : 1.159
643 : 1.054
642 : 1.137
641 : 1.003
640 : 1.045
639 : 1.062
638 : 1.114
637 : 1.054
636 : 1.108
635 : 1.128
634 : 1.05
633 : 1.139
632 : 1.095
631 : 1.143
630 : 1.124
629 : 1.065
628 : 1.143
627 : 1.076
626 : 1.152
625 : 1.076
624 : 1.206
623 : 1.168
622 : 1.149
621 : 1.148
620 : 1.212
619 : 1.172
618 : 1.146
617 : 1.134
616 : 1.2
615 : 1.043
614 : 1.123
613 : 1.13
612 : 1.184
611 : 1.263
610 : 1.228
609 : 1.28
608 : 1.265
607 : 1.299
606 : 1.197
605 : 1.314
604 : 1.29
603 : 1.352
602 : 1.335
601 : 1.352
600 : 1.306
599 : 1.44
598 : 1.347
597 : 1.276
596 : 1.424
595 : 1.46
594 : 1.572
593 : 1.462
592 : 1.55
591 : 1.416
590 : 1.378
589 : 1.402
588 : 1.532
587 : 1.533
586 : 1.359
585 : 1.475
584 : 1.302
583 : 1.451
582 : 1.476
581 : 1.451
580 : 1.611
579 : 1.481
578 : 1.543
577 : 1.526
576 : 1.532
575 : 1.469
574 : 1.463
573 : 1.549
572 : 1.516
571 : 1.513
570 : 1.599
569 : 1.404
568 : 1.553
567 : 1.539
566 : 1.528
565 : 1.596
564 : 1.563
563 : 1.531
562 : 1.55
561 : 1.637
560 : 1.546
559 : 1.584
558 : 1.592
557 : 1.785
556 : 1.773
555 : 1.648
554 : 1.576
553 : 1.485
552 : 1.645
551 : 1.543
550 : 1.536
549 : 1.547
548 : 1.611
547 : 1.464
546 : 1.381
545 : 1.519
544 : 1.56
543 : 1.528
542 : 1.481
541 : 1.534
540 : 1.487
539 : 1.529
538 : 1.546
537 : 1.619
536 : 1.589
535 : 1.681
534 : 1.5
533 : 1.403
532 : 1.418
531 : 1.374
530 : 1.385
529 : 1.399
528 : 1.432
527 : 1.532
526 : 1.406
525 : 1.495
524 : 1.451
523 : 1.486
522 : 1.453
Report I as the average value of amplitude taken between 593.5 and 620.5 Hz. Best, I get 1.27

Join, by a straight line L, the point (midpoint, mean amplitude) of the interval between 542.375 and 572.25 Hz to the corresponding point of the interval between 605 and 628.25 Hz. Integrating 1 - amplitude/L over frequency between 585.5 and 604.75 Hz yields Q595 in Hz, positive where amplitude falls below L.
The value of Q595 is -1.3 Hz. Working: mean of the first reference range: 1.56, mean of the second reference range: 1.18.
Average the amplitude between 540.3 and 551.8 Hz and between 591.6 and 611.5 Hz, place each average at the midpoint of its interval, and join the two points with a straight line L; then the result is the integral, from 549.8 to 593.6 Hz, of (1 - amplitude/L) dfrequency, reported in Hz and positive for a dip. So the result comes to -2.6 Hz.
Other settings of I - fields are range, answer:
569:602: 1.46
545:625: 1.42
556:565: 1.61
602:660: 1.14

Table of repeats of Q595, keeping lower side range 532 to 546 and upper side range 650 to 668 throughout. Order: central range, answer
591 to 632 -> 1.5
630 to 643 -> 1.3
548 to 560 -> -1.1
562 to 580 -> -1.3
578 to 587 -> -0.5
